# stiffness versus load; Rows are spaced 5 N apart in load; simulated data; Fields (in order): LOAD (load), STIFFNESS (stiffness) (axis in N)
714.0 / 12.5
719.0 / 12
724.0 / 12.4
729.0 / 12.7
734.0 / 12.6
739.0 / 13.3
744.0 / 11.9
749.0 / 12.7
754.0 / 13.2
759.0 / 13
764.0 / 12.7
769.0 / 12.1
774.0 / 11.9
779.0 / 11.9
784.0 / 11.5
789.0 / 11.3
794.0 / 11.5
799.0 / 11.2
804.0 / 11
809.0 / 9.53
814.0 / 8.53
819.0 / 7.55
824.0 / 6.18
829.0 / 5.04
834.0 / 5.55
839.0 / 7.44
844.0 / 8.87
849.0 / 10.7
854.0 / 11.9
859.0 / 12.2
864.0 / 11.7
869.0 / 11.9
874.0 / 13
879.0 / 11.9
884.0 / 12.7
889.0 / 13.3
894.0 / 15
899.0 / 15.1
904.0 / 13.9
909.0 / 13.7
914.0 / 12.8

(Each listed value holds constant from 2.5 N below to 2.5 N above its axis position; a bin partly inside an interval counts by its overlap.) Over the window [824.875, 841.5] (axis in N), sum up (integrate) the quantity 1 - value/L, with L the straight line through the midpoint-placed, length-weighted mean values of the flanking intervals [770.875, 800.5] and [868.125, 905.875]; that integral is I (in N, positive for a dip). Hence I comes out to 8.6 N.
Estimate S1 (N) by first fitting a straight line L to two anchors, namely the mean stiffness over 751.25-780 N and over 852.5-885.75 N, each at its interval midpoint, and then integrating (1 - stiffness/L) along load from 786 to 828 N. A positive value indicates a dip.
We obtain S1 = 9.9 N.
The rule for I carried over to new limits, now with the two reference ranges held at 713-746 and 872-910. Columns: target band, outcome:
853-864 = 1.1 N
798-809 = 1.9 N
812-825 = 5.5 N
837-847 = 3.7 N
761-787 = 1.6 N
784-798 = 1.6 N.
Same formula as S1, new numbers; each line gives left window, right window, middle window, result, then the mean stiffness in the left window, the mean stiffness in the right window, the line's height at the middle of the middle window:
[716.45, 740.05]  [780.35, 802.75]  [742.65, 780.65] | -1.6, 12.6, 11.4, 11.9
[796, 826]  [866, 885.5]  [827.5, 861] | 6.2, 9.09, 12.3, 10.8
